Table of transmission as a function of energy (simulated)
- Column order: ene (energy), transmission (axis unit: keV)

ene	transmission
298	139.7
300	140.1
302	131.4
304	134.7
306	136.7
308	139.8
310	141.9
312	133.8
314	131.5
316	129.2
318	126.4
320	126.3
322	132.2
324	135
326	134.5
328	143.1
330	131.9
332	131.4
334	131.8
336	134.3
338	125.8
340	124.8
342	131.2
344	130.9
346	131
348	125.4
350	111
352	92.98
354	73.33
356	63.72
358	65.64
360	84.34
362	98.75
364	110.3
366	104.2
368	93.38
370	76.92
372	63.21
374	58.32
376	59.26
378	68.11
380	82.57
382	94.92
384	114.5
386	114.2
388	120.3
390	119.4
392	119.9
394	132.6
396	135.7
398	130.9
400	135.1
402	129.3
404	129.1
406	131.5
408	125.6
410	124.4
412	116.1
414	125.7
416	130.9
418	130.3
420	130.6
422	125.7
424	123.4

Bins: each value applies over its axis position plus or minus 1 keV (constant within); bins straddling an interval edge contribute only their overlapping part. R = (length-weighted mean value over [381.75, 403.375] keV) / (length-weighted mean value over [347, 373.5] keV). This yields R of 1.39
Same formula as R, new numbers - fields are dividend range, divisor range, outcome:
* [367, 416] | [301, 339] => 0.82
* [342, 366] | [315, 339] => 0.76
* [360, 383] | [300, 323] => 0.62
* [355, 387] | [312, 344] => 0.64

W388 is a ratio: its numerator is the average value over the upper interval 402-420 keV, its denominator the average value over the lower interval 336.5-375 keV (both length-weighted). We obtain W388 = 1.3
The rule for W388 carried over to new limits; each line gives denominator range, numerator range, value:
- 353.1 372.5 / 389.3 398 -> 1.52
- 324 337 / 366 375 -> 0.57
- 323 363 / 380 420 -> 1.07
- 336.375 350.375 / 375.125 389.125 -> 0.74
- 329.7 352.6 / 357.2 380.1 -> 0.64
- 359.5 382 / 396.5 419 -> 1.56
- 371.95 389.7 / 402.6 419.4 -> 1.43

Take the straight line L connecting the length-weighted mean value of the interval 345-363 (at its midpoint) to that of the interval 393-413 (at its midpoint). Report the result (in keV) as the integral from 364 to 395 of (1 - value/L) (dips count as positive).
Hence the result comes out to 4.8 keV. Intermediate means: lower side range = 94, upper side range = 129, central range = 95.3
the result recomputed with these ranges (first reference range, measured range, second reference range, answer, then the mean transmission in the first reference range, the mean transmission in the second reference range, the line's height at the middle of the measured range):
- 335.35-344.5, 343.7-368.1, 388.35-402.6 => 5.8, 129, 129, 129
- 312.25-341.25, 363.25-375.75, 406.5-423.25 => 4.5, 131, 126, 129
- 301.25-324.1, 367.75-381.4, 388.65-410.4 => 6.2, 133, 128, 130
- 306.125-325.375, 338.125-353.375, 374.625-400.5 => 0.4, 133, 109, 123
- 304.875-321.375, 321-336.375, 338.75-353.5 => -0.9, 133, 120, 127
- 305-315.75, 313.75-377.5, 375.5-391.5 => 5.4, 136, 98.6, 118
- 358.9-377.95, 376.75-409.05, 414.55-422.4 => -3.5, 82.3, 129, 105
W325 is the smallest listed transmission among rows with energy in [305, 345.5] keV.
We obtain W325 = 124.8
